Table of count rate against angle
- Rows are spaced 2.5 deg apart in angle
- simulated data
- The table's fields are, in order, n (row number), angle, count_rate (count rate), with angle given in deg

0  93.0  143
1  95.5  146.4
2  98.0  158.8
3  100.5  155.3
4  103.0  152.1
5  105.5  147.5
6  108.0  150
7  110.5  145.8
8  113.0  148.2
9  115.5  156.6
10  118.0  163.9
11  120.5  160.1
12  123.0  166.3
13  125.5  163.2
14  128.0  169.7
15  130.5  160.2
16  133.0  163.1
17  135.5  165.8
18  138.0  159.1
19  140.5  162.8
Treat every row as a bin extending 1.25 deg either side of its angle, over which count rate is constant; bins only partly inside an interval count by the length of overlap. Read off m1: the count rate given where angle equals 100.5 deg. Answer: 155.3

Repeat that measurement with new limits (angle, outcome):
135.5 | 165.8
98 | 158.8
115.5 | 156.6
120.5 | 160.1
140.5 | 162.8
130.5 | 160.2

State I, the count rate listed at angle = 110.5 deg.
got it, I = 145.8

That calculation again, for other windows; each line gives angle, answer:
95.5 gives 146.4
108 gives 150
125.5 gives 163.2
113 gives 148.2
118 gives 163.9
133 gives 163.1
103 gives 152.1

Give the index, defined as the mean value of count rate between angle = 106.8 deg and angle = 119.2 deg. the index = 153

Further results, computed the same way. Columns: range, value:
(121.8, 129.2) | 166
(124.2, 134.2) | 164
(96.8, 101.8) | 157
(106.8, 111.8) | 148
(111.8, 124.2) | 159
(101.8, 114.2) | 149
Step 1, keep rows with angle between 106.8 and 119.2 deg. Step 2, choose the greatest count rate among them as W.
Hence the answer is 163.9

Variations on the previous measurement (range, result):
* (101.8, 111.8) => 152.1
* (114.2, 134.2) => 169.7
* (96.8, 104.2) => 158.8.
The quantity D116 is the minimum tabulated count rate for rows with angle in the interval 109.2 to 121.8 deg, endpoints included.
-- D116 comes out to 145.8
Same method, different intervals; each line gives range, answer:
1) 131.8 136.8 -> 163.1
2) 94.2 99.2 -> 146.4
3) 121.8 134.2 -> 160.2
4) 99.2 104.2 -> 152.1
